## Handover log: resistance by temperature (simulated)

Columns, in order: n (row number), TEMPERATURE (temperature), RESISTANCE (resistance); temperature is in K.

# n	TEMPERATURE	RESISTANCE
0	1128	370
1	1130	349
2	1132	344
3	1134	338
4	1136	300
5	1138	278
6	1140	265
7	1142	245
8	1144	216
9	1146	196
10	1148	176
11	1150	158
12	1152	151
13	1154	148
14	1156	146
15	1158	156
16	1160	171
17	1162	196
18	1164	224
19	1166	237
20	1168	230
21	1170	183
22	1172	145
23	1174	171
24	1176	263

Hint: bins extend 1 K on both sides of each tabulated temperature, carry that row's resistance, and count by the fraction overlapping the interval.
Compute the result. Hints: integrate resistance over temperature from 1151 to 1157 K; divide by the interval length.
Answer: 148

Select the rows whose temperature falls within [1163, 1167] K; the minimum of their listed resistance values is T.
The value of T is 224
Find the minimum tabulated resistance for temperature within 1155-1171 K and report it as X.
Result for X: 146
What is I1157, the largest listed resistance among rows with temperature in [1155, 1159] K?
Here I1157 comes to 156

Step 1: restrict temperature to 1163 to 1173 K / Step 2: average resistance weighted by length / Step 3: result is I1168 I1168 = 204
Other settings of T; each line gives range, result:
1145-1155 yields 148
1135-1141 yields 265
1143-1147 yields 196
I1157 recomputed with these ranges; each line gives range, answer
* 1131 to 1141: 344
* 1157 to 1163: 196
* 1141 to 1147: 245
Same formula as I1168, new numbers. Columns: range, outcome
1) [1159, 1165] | 197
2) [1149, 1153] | 154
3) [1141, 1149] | 208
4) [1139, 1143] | 255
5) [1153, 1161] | 155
